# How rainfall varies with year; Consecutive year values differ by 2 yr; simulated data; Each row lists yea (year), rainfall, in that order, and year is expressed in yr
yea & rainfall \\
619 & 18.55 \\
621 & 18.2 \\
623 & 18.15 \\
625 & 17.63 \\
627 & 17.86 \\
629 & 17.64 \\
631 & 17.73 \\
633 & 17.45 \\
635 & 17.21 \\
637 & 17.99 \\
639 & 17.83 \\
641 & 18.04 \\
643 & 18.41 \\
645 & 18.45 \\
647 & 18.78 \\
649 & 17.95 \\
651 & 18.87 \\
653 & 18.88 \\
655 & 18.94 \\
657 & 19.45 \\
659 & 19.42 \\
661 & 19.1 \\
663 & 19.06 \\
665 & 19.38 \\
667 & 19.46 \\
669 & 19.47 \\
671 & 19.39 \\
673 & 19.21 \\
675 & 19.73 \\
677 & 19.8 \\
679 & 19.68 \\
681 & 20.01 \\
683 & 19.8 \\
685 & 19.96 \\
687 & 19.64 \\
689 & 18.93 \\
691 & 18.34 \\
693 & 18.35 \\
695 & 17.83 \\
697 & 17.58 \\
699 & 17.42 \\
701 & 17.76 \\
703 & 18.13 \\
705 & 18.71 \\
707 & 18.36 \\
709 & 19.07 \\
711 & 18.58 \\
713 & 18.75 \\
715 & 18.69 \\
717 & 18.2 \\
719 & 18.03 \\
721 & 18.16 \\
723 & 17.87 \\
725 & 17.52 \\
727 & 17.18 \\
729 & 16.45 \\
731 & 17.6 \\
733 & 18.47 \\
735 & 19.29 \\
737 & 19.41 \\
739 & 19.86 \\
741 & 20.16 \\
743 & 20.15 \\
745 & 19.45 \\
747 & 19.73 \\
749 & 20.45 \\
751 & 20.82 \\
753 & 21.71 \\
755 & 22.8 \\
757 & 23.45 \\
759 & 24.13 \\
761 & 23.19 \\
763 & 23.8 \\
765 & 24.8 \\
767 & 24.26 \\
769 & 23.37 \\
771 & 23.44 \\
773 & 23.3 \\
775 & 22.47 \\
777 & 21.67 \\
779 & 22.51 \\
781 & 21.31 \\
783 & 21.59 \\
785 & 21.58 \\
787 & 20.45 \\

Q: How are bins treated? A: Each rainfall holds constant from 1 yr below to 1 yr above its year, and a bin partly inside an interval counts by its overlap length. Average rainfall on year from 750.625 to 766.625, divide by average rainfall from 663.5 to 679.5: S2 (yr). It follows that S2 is 1.2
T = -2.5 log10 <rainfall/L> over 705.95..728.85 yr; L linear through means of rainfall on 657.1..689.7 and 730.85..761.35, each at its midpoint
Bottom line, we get 0.12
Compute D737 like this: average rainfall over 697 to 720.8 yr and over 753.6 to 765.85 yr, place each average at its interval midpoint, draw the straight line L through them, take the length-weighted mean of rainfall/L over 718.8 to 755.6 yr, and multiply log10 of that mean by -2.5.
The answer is 0.11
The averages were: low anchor 18.3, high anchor 23.6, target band 19.2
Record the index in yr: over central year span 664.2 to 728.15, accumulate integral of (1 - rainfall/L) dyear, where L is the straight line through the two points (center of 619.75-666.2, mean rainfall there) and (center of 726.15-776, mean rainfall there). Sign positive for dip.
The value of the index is 3.3 yr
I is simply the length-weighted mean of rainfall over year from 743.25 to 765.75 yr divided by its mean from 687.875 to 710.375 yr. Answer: 1.21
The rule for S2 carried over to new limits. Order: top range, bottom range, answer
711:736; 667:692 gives 0.93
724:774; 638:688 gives 1.10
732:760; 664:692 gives 1.06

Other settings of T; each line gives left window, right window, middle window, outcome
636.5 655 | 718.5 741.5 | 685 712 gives 0.00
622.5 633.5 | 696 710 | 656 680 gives -0.09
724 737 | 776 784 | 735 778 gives -0.10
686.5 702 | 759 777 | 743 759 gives 0.05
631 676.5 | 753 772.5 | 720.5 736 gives 0.23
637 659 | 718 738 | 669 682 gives -0.07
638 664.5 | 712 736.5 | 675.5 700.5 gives -0.03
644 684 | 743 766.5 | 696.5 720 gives 0.13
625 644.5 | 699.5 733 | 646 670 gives -0.07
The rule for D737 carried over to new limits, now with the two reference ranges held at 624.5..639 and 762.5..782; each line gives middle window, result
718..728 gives 0.19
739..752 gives 0.10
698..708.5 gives 0.13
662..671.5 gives -0.02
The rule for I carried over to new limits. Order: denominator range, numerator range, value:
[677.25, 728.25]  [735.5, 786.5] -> 1.18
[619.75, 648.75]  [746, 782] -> 1.26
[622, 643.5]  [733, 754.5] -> 1.13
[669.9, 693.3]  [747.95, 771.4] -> 1.18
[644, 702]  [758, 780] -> 1.23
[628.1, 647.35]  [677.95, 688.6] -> 1.10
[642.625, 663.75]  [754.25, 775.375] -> 1.25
